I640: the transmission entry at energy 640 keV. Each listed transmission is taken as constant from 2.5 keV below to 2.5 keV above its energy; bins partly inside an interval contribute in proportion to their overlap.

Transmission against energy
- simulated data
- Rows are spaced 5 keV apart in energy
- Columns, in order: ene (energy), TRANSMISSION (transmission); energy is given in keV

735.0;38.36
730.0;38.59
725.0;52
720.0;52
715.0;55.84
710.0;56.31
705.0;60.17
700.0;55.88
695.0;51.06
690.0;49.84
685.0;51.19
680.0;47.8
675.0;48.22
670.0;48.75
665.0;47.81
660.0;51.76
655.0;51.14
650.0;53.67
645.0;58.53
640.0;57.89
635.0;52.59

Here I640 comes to 57.89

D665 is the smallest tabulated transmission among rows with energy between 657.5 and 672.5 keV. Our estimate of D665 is 47.81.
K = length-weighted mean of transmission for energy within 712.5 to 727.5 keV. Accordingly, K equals 53.3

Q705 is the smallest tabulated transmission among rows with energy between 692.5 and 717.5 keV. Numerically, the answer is 51.06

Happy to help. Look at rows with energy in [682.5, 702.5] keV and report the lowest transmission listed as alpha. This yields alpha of 49.84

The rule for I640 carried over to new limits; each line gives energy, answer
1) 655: 51.14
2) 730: 38.59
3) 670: 48.75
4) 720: 52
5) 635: 52.59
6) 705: 60.17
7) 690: 49.84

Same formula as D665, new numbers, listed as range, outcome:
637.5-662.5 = 51.14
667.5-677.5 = 48.22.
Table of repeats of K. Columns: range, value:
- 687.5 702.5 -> 52.3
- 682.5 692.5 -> 50.5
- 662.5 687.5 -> 48.8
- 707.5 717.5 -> 56.1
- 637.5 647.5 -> 58.2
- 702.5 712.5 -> 58.2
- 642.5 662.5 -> 53.8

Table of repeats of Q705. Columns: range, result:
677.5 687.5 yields 47.8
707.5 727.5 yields 52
